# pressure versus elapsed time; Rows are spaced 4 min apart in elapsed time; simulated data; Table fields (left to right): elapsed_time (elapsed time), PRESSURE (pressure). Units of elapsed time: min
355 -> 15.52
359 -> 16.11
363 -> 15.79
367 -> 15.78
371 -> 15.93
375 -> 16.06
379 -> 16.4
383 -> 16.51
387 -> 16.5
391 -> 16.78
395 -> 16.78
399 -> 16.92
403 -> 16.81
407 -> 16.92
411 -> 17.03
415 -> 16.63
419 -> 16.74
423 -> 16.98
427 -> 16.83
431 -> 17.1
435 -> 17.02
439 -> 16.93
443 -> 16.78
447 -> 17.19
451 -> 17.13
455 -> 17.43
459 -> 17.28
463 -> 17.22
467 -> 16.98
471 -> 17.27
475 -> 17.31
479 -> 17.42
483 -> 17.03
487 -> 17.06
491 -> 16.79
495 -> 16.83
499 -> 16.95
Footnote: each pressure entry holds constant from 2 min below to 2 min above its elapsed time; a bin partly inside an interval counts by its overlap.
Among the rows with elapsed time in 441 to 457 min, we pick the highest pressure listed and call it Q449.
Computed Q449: 17.43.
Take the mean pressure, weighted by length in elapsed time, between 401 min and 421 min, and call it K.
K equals 16.8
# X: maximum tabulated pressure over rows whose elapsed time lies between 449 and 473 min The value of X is 17.43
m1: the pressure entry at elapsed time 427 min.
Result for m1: 16.83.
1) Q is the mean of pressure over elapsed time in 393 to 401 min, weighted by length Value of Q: 16.9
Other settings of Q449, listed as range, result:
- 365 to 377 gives 16.06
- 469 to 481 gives 17.42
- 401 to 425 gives 17.03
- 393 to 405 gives 16.92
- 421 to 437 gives 17.1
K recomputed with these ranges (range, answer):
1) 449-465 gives 17.3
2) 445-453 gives 17.2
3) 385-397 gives 16.7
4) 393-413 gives 16.9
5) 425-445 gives 16.9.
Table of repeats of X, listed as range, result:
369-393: 16.78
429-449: 17.19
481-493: 17.06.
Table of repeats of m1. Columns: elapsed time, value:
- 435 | 17.02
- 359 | 16.11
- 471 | 17.27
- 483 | 17.03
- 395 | 16.78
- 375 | 16.06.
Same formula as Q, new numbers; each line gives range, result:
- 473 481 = 17.4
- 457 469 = 17.2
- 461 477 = 17.2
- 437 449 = 17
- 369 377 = 16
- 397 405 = 16.9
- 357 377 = 15.9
